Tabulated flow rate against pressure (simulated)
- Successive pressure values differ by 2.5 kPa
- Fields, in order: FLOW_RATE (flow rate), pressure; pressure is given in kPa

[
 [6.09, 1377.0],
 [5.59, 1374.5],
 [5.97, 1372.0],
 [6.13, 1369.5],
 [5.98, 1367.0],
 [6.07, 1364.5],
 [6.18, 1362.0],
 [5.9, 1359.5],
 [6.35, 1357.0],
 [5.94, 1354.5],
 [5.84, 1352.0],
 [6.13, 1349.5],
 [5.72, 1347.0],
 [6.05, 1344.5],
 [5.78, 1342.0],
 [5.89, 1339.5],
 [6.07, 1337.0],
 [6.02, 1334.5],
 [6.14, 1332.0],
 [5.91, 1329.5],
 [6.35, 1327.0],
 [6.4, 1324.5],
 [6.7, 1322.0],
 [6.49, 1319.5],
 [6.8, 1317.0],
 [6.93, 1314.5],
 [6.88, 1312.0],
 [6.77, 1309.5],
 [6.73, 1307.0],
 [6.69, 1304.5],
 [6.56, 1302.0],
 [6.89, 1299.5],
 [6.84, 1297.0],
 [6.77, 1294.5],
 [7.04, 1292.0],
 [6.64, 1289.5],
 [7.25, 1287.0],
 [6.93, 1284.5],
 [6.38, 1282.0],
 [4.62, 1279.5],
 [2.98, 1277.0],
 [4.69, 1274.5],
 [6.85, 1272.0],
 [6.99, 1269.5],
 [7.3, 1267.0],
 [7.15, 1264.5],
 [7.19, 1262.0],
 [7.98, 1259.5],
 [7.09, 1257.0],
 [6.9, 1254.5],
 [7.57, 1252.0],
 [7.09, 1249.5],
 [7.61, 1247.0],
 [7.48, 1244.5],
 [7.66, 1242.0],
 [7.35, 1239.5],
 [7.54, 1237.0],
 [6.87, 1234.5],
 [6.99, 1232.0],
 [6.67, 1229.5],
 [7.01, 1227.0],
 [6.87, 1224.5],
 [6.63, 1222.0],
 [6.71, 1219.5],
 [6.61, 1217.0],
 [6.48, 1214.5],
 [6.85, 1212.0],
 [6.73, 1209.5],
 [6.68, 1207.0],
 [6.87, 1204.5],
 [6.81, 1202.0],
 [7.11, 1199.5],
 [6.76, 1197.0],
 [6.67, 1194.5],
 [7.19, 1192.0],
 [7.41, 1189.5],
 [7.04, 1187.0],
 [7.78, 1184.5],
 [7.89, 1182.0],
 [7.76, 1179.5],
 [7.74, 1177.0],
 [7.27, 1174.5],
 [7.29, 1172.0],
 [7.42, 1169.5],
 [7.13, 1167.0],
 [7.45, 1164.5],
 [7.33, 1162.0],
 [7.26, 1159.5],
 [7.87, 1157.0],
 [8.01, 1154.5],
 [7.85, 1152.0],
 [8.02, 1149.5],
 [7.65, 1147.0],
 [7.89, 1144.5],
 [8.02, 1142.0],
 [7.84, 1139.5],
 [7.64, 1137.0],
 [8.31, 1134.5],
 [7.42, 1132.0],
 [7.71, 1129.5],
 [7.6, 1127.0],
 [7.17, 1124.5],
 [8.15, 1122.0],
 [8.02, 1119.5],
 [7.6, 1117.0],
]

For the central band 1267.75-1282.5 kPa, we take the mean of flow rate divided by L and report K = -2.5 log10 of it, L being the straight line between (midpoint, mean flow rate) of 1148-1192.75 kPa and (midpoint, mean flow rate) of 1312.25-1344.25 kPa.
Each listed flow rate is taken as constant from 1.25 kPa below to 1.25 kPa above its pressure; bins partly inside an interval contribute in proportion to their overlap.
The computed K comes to 0.23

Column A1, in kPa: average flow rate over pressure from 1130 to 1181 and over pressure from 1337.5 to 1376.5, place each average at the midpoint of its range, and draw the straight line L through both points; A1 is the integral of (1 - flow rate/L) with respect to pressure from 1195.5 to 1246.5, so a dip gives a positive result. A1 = 1.2 kPa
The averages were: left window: 7.66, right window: 5.97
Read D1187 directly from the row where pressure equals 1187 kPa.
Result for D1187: 7.04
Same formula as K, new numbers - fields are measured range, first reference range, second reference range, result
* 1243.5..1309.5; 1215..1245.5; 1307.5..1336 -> 0.01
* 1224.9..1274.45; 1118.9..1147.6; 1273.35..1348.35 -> -0.06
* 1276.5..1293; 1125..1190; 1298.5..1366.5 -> 0.10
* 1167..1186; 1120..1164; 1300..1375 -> -0.01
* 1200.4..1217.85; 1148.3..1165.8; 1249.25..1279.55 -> 0.06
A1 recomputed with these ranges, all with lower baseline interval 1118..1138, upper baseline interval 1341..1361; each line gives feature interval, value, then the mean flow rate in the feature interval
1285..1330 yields -2.86 kPa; 6.72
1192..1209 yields 0.79 kPa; 6.84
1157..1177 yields 0.19 kPa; 7.37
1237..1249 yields -1.17 kPa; 7.5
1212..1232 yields 0.75 kPa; 6.74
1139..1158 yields -0.77 kPa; 7.9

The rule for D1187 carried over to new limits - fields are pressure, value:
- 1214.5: 6.48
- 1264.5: 7.15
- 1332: 6.14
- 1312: 6.88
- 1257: 7.09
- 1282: 6.38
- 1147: 7.65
